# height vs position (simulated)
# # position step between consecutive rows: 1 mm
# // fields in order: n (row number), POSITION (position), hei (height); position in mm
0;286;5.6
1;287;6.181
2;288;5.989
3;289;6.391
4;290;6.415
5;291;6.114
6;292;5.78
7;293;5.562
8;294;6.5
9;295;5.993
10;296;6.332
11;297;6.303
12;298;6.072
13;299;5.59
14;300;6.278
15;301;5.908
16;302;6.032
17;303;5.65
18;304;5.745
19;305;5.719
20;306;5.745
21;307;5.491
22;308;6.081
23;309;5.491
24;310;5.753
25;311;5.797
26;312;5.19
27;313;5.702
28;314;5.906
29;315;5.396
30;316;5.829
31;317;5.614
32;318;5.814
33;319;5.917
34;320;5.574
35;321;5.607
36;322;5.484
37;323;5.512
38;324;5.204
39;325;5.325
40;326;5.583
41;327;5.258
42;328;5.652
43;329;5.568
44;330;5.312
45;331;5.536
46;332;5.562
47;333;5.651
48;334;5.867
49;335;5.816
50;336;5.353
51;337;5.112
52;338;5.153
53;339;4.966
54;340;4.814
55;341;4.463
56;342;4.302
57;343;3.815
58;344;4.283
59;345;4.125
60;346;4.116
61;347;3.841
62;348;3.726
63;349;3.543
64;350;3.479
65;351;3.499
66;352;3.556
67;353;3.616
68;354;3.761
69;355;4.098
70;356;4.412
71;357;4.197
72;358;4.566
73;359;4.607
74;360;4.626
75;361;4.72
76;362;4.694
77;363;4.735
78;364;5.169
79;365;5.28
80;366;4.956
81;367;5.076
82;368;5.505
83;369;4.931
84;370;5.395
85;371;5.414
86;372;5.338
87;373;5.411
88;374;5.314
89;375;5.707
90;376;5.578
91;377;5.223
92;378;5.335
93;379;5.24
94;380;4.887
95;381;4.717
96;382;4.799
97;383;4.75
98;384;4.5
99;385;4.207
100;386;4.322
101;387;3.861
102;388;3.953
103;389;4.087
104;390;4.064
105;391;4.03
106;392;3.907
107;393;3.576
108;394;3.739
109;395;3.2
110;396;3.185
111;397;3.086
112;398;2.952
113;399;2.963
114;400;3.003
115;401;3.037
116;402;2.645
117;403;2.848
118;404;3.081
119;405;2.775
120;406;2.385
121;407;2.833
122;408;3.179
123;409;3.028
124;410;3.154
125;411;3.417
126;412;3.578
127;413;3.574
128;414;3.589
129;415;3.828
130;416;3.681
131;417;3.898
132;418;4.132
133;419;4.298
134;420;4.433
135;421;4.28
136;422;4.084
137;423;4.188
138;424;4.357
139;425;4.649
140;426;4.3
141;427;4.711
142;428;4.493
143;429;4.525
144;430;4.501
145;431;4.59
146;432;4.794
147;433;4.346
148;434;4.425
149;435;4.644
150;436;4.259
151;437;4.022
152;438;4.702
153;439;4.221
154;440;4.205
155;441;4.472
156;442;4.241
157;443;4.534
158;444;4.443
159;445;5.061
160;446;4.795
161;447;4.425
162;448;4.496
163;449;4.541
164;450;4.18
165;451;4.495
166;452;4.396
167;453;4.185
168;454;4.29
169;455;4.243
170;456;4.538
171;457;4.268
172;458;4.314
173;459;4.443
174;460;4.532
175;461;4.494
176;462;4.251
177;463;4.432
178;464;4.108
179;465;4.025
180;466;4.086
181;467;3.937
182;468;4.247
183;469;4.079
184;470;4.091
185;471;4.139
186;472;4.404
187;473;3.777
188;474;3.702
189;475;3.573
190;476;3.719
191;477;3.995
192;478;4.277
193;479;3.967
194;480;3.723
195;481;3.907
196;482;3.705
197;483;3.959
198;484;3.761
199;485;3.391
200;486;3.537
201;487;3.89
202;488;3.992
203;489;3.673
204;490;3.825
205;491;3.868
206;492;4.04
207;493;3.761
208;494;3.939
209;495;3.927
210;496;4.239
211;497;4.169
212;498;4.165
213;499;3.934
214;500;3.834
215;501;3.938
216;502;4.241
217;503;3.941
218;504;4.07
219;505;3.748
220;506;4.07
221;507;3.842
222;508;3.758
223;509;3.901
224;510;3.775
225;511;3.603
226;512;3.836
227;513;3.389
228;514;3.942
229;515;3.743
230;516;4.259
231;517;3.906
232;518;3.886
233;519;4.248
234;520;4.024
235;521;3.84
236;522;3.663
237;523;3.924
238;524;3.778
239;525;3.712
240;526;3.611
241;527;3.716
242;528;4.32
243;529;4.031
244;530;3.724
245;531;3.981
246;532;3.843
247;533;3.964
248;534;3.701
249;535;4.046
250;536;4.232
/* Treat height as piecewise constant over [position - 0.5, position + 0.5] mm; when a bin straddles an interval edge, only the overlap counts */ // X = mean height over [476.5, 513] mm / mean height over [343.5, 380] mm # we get 0.84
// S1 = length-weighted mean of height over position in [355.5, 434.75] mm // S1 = 4.21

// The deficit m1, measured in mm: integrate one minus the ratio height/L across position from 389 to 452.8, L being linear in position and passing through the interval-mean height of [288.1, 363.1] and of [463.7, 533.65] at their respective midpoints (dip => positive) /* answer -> 7.8 mm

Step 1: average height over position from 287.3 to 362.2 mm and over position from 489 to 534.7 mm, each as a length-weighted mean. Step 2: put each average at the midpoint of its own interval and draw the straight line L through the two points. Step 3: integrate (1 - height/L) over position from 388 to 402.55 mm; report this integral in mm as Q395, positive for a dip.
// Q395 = 4.1 mm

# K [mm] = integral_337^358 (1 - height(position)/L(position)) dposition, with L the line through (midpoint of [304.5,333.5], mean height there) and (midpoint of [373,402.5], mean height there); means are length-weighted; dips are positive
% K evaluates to 3.7 mm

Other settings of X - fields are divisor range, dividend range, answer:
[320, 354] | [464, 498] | 0.82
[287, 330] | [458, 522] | 0.68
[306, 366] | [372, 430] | 0.80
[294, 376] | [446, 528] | 0.78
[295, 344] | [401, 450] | 0.73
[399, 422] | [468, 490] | 1.14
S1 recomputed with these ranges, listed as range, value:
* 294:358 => 5.18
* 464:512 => 3.92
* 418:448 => 4.44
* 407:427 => 3.87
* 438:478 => 4.27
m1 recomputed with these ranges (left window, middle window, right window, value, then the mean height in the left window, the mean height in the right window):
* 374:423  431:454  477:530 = -3.4 mm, 3.86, 3.89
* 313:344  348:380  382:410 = -3.1 mm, 5.35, 3.47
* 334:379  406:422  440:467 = 3.1 mm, 4.69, 4.38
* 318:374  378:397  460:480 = 1.8 mm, 4.87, 4.07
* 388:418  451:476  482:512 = -3.4 mm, 3.35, 3.89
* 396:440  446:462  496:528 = -2.3 mm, 3.8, 3.9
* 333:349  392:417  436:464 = 7.2 mm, 4.65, 4.41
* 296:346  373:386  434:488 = -0.2 mm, 5.46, 4.19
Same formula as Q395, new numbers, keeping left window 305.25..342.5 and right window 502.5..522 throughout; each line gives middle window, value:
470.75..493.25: 1.55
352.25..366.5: 1.80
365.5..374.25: -0.30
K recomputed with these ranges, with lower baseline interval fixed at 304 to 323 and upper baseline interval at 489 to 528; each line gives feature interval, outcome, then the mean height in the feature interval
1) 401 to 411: 4.0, 2.92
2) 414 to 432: 1.5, 4.29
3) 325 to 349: 2.3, 4.93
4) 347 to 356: 2.7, 3.71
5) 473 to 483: 0.8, 3.84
